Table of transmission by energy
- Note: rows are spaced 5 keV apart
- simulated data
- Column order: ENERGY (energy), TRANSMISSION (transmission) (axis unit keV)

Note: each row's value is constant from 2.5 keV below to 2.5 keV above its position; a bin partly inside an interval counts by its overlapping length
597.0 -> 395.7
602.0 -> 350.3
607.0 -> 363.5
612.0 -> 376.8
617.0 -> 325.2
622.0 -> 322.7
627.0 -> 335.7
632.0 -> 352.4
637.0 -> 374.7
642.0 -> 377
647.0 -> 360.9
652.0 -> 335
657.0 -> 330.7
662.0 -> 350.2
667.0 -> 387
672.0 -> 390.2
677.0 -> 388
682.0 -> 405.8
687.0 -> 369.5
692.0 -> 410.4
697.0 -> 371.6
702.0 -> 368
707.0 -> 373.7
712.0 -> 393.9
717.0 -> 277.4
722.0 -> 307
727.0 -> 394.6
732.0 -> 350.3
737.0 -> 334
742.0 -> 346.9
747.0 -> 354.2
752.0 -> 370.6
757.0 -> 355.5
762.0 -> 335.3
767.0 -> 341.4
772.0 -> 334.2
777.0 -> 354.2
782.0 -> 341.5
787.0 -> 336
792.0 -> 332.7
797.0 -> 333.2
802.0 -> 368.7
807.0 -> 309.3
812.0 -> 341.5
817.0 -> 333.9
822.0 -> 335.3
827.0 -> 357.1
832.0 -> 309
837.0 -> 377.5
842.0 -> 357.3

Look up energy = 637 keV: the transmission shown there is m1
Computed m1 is 374.7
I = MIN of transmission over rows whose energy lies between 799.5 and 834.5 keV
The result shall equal 309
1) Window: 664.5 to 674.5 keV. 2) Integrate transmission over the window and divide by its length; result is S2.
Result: 389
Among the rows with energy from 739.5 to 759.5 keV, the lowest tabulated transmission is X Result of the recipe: 346.9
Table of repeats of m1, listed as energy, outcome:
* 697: 371.6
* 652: 335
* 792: 332.7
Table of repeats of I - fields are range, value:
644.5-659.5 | 330.7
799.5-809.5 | 309.3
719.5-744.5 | 307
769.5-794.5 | 332.7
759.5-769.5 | 335.3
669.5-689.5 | 369.5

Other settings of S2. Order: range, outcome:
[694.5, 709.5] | 371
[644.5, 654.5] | 348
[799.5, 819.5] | 338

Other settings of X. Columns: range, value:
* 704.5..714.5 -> 373.7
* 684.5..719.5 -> 277.4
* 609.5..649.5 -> 322.7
